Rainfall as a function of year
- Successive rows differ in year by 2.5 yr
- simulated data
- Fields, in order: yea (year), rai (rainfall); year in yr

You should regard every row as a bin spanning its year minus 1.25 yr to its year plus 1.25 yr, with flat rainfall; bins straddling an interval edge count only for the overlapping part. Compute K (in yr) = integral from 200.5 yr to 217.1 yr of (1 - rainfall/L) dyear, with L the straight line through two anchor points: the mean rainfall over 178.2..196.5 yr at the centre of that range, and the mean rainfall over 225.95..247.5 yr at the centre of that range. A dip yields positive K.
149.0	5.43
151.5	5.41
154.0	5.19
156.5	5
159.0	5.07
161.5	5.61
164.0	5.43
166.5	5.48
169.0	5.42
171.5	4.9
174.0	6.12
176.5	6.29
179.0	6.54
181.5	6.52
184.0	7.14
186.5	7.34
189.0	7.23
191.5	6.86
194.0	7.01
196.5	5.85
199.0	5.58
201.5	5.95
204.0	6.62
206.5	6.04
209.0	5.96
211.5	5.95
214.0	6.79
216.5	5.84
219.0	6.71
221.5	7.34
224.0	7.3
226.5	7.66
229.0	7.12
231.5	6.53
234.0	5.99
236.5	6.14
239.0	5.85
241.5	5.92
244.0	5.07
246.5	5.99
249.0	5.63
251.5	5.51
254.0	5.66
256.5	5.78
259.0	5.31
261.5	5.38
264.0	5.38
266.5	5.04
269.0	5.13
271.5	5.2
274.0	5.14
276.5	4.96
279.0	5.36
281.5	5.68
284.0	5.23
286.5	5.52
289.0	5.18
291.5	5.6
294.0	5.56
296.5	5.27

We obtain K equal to 1.0 yr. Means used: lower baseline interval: 6.88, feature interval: 6.18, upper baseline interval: 6.21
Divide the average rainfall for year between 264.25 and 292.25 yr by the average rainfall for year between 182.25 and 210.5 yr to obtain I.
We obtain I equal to 0.81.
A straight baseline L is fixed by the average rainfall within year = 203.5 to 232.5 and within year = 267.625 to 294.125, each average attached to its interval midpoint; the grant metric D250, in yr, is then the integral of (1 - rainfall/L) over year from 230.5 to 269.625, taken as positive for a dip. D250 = 2.1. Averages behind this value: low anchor 6.66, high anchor 5.31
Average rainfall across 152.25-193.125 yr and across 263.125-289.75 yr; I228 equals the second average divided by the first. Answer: 0.87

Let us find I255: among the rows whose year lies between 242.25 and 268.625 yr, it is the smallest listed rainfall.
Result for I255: 5.04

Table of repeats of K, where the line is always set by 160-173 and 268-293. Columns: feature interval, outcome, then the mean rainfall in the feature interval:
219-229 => -3.7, 7.3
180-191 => -3.4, 7.03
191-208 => -2.8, 6.24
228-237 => -1.9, 6.45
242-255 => -0.6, 5.59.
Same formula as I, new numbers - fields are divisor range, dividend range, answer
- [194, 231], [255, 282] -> 0.82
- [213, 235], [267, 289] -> 0.77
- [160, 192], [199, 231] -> 1.06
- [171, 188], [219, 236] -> 1.07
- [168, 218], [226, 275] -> 0.91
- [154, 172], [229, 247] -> 1.14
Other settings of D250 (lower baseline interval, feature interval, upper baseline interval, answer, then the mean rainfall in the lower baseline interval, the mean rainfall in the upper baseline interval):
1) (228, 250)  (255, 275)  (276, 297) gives 1.3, 6.02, 5.39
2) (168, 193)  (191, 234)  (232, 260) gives -3.0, 6.45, 5.74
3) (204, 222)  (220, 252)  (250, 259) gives -2.1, 6.35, 5.6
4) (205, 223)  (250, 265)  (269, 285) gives 0.3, 6.39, 5.25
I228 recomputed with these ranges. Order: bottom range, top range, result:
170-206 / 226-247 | 0.97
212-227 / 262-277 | 0.75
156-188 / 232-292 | 0.92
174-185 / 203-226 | 1.00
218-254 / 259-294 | 0.84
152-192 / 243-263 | 0.93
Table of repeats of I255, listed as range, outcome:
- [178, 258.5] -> 5.07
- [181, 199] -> 5.58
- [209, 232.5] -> 5.84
